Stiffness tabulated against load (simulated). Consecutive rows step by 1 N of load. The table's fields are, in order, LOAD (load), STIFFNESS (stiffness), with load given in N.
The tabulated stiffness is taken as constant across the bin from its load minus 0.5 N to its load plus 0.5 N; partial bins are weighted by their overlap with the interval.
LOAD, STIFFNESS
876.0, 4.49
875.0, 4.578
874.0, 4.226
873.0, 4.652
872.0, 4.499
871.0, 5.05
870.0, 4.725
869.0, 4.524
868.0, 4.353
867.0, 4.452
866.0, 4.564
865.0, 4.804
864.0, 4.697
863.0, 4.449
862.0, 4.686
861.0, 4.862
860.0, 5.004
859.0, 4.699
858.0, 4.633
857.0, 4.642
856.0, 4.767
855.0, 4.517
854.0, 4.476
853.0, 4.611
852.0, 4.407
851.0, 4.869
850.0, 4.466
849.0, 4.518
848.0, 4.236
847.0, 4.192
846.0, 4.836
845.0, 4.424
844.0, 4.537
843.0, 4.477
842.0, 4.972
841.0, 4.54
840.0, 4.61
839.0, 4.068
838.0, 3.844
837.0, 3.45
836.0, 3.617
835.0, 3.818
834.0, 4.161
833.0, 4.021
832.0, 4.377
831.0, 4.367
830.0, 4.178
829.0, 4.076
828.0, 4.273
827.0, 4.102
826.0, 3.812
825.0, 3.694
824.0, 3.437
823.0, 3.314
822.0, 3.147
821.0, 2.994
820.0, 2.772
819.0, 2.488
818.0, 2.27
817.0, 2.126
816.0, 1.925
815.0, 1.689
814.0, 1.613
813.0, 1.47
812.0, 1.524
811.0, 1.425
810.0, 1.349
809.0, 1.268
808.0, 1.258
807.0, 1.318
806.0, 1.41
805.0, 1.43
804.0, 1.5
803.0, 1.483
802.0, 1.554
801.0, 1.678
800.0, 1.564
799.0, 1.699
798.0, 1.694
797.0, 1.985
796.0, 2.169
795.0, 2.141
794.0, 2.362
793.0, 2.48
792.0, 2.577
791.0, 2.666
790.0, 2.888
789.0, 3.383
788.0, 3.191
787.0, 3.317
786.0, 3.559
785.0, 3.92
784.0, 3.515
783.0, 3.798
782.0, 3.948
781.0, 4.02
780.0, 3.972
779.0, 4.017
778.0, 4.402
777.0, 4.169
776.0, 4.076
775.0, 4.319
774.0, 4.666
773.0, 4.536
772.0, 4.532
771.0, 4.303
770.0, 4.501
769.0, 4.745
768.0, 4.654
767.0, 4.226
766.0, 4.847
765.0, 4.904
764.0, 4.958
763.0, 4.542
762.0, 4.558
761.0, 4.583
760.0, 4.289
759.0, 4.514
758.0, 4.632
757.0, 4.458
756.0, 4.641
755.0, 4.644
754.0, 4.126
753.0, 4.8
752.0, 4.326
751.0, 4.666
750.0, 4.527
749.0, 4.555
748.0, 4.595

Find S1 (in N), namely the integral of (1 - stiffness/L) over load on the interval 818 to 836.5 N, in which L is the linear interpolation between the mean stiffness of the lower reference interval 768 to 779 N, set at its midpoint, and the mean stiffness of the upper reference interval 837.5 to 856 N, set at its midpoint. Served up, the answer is 3.3 N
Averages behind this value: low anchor 4.42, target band 3.66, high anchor 4.49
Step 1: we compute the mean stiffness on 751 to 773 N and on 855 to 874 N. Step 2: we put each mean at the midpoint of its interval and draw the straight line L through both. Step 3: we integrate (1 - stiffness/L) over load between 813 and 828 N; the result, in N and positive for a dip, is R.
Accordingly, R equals 5.8 N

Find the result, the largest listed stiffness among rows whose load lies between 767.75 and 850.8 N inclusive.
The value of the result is 4.972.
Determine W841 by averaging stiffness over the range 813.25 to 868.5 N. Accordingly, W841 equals 4.01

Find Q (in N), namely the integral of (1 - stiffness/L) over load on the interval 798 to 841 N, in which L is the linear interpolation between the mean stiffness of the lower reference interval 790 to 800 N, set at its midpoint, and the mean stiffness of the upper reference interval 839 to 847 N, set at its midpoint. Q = 9.9 N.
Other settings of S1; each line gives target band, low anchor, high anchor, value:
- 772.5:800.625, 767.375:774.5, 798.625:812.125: -0.4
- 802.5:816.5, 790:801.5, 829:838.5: 6.6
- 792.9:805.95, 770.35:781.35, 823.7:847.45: 7.5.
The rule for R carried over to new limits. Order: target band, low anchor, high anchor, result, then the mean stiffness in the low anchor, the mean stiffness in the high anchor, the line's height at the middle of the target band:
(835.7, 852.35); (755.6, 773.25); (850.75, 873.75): 1.0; 4.58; 4.64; 4.63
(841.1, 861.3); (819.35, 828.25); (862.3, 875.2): -2.2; 3.47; 4.58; 4.15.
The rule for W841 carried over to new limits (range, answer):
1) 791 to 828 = 2.17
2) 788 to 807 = 2.05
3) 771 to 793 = 3.77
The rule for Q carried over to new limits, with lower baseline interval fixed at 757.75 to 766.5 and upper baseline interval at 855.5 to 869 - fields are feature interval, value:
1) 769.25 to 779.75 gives 0.7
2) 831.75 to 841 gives 1.3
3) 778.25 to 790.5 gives 2.7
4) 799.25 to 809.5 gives 7.0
